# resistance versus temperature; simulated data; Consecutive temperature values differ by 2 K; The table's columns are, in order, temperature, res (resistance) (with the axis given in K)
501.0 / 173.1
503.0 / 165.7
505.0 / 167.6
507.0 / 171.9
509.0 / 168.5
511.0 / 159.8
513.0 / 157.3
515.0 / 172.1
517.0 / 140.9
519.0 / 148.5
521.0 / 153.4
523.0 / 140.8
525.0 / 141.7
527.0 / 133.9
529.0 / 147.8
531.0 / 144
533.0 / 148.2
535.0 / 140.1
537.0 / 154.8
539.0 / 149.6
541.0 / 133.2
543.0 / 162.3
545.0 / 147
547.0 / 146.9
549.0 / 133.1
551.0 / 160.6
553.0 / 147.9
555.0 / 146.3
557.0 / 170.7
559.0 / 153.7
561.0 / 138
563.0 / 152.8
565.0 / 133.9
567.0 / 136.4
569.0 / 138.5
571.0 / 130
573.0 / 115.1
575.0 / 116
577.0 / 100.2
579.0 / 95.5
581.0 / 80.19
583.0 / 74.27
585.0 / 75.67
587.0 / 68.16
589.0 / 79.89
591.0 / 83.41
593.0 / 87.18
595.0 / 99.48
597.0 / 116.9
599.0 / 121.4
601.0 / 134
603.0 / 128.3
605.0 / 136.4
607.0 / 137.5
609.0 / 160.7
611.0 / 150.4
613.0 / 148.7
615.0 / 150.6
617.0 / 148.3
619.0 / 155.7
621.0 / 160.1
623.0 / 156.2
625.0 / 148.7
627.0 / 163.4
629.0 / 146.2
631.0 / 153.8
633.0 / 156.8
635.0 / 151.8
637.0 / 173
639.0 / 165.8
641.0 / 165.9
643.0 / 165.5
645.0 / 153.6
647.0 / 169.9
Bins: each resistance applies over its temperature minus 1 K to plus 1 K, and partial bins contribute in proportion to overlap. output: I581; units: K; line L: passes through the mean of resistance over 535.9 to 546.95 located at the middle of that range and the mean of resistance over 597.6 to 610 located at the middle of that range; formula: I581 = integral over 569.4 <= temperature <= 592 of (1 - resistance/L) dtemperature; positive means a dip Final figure 7.6 K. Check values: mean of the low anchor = 149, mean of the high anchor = 136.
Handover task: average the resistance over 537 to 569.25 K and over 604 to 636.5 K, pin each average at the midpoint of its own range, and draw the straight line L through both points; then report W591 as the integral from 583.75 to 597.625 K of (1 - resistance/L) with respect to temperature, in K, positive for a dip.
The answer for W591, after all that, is 5.9 K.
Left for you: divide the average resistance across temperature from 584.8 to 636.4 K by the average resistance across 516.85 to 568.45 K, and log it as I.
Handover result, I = 0.91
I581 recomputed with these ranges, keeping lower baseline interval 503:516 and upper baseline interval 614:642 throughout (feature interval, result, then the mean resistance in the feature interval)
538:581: 6.68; 137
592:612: 3.98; 127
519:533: 1.75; 144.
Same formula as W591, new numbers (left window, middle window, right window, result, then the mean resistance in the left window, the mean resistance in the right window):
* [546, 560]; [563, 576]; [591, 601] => 0.4 K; 151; 107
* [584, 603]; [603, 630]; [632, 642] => -3.8 K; 97.9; 163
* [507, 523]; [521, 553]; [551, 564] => 1.8 K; 157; 152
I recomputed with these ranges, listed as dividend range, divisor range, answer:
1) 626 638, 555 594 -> 1.39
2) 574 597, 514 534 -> 0.60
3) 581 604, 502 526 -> 0.61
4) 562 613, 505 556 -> 0.76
